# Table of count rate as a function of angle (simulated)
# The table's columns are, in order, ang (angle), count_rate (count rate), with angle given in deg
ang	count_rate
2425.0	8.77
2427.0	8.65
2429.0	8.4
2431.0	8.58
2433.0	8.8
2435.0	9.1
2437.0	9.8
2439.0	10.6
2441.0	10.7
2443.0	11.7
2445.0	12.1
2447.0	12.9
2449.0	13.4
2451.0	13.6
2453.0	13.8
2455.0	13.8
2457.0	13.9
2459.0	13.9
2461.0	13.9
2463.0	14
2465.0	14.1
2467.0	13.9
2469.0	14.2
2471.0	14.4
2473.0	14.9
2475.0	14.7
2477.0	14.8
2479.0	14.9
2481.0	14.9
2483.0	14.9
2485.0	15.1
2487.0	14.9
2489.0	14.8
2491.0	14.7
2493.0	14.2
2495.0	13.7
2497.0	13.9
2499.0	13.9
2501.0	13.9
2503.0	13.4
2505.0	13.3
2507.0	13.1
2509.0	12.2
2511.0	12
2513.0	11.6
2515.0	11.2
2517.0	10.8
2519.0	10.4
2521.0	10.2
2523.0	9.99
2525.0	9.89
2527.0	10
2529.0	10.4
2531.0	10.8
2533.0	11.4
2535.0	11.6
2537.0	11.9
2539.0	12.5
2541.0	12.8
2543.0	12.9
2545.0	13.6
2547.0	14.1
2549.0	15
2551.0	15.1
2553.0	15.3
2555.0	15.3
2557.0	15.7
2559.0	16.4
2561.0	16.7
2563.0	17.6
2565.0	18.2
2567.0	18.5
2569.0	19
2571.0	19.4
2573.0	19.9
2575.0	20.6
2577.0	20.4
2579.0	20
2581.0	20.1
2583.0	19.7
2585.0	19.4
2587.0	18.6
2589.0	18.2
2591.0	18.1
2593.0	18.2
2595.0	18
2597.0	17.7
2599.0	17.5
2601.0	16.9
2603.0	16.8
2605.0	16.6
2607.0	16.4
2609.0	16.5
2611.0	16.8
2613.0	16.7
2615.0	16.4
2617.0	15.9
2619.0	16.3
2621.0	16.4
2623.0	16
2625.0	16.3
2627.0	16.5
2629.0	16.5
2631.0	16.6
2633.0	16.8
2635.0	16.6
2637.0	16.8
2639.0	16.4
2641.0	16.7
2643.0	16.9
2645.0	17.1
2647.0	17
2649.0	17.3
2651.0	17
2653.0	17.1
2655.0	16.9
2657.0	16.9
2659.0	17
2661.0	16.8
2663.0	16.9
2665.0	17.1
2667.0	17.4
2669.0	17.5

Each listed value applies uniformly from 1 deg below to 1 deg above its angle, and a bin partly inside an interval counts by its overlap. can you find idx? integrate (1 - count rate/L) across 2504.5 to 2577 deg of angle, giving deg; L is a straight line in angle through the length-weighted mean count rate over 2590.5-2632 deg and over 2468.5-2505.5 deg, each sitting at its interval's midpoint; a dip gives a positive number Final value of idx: 7.2 deg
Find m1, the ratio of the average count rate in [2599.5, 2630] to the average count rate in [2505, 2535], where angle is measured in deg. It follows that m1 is 1.49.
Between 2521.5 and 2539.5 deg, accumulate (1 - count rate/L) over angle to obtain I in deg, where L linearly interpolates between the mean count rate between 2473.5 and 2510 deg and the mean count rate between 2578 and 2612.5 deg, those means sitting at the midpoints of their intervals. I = 5.5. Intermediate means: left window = 14.2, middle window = 10.9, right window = 18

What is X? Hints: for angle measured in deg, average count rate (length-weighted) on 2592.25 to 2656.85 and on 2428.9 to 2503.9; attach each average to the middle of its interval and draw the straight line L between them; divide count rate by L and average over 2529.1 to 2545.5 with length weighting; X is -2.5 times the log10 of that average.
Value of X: 0.23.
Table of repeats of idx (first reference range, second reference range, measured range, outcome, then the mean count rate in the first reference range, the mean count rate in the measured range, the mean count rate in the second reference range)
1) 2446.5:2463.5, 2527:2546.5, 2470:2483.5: -1.6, 13.7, 14.8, 11.9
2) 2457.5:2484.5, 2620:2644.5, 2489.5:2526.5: 6.3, 14.4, 12.4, 16.6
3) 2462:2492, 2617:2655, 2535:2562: 2.2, 14.6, 14.3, 16.7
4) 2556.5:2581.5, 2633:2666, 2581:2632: 1.9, 18.7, 17.2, 16.9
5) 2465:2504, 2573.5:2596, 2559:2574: 0.0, 14.4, 18.3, 19.2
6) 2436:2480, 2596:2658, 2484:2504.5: -0.2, 13.4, 14.2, 16.7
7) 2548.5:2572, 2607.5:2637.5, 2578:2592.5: -2.1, 16.9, 19.1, 16.5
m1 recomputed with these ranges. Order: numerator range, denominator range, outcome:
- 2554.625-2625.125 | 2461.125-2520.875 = 1.30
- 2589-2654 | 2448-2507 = 1.19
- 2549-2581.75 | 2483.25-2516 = 1.32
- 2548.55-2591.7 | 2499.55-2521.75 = 1.50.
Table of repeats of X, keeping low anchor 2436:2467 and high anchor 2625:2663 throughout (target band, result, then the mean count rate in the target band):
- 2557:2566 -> -0.13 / 17.1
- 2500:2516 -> 0.12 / 12.6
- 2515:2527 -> 0.35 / 10.3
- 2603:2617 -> -0.03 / 16.5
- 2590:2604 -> -0.11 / 17.6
